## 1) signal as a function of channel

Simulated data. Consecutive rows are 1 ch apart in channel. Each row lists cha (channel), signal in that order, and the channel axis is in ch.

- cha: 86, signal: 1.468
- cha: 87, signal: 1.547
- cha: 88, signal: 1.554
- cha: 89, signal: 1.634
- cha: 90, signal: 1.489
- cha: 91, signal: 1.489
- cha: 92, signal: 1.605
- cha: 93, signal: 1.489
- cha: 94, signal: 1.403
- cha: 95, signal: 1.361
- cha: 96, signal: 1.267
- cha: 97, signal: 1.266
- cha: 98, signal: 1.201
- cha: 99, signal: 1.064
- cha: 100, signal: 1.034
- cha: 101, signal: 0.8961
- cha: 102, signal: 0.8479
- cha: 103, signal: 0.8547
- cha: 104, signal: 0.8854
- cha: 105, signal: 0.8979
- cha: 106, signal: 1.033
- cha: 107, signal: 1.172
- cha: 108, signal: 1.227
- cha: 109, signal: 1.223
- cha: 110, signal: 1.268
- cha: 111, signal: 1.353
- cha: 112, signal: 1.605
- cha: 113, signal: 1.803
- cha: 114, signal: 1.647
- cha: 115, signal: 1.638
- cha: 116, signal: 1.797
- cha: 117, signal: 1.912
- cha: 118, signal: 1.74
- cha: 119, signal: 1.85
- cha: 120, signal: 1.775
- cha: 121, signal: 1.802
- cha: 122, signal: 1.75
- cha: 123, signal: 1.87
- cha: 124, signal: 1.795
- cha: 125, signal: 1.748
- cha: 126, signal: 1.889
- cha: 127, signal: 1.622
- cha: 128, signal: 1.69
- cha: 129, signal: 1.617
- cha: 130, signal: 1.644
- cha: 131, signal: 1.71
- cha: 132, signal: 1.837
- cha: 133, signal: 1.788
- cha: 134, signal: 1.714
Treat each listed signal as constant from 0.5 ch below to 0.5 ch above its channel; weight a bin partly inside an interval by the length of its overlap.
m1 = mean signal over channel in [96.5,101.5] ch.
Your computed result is 1.09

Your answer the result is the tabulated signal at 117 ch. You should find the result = 1.912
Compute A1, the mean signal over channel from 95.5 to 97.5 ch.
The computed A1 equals 1.27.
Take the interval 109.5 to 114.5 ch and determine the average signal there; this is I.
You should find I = 1.54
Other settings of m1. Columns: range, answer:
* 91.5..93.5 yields 1.55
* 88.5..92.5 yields 1.55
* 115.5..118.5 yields 1.82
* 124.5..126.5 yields 1.82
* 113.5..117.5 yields 1.75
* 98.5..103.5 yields 0.939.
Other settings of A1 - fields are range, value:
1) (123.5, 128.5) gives 1.75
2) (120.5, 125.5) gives 1.79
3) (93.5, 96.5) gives 1.34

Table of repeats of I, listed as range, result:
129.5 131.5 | 1.68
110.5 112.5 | 1.48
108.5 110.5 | 1.25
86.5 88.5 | 1.55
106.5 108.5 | 1.2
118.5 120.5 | 1.81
